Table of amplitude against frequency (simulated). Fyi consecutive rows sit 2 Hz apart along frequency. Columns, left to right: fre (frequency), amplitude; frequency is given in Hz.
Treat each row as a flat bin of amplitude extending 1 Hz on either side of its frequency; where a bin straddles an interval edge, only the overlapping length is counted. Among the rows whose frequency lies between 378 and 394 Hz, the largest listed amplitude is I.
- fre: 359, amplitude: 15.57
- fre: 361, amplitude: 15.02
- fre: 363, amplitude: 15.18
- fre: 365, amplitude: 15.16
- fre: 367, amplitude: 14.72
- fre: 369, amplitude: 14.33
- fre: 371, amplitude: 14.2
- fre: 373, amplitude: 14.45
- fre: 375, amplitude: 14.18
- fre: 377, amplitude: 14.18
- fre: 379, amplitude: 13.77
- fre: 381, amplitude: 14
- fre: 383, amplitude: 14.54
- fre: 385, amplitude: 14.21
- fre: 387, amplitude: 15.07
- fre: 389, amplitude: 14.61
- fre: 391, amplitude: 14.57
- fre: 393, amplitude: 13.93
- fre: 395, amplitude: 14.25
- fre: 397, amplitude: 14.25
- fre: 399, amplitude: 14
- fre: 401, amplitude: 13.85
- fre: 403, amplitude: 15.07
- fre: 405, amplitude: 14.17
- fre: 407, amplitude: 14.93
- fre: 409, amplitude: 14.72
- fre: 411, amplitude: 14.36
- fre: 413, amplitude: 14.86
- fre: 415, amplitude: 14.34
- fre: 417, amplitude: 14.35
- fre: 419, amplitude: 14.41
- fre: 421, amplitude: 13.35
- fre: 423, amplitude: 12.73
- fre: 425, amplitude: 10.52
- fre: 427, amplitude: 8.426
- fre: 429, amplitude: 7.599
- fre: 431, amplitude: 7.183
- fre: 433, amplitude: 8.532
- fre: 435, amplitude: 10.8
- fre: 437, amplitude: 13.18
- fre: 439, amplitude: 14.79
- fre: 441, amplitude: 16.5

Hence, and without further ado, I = 15.07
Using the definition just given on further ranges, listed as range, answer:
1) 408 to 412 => 14.72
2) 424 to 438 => 13.18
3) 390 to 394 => 14.57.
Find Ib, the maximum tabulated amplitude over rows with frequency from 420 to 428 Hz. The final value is 13.35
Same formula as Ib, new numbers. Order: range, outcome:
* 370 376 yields 14.45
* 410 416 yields 14.86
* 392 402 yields 14.25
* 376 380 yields 14.18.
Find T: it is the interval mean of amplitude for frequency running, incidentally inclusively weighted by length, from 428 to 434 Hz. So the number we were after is 7.77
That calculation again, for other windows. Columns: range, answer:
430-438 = 9.92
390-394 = 14.2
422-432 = 9.29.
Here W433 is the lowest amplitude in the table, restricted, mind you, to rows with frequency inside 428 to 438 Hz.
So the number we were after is 7.183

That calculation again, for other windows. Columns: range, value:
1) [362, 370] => 14.33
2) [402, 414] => 14.17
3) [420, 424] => 12.73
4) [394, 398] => 14.25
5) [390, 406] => 13.85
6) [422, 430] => 7.599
